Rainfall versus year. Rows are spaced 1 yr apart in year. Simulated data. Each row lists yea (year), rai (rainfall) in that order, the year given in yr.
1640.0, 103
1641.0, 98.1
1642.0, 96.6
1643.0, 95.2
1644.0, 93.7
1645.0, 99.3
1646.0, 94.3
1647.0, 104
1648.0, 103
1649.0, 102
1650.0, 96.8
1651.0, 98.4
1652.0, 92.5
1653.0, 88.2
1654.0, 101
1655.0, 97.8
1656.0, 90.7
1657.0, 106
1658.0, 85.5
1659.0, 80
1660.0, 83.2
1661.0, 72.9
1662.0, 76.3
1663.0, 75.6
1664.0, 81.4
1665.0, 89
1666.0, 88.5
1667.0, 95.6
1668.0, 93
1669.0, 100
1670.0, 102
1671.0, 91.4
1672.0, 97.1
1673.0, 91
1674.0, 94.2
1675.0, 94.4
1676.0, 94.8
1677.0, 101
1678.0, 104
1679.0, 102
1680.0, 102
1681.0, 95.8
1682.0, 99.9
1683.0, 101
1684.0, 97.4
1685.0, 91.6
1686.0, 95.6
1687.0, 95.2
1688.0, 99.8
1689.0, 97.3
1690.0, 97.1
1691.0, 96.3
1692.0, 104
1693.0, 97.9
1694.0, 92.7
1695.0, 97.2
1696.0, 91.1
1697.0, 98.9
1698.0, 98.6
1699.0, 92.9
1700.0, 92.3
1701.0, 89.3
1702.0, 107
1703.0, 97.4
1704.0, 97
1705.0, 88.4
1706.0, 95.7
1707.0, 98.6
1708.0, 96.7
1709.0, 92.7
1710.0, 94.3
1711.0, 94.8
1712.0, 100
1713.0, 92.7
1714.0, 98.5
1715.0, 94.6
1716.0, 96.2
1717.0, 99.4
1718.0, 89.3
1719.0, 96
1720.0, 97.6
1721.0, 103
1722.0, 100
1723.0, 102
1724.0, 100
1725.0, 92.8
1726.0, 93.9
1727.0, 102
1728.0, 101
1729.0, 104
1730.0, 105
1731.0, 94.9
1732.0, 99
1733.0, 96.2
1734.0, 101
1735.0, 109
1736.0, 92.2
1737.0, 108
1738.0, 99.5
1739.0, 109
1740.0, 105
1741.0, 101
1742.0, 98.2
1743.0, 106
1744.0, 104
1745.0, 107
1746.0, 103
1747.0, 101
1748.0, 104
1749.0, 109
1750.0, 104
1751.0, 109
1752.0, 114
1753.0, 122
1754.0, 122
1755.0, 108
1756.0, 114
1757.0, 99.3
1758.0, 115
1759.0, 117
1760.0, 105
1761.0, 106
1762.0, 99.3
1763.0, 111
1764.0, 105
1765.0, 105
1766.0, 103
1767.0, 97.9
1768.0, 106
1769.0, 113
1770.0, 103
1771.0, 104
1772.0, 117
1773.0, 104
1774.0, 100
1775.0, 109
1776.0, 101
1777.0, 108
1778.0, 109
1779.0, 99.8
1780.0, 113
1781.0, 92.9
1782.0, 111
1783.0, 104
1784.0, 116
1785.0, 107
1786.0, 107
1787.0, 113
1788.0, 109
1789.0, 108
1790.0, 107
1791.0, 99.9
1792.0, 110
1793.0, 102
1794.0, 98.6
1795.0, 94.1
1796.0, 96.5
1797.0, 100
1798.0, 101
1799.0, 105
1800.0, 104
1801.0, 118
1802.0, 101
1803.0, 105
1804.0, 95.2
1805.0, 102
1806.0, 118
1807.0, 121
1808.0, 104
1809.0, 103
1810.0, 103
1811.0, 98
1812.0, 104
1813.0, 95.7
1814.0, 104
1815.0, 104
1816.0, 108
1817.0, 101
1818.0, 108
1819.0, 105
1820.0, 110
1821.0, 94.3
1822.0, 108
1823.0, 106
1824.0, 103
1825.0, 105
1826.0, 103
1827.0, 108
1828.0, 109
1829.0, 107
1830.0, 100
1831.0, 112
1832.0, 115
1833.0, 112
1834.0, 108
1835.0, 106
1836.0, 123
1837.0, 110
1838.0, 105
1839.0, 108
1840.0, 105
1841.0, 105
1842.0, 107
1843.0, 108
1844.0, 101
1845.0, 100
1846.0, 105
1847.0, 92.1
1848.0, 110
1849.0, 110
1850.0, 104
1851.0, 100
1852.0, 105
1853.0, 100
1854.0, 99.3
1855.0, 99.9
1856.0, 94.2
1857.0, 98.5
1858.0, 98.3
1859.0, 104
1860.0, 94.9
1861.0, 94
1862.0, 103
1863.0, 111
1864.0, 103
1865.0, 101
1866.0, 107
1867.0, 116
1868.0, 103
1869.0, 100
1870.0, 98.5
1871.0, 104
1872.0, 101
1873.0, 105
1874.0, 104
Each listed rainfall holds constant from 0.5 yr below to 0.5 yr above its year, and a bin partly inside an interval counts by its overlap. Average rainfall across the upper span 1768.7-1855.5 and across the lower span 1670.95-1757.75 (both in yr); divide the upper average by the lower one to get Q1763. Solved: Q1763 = 1.06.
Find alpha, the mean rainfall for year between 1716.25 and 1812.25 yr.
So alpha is 105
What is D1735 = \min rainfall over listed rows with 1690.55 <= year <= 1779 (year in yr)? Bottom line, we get 88.4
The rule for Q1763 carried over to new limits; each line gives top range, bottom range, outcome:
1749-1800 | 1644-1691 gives 1.13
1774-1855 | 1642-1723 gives 1.11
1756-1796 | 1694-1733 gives 1.09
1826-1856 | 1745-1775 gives 0.98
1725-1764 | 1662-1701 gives 1.10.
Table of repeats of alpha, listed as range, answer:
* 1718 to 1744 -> 100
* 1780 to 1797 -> 105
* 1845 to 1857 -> 102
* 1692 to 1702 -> 95.6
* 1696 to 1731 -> 97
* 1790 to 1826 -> 104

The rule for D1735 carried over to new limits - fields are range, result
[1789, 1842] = 94.1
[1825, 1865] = 92.1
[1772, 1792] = 92.9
